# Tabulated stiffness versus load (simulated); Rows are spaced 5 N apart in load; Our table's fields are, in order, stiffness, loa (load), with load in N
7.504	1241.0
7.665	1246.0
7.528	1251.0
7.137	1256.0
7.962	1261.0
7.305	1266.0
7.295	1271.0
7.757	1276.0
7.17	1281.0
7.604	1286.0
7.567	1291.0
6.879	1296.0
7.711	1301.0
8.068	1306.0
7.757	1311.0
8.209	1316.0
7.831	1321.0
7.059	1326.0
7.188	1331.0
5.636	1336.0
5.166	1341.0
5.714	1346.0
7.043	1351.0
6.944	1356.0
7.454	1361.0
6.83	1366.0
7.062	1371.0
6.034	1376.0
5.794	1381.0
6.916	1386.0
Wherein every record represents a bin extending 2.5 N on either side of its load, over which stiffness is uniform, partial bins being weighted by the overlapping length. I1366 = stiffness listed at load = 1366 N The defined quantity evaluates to 6.83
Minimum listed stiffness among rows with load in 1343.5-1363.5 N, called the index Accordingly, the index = 5.714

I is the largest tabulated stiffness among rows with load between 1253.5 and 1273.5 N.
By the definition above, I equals 7.962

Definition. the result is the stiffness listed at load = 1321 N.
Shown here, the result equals 7.831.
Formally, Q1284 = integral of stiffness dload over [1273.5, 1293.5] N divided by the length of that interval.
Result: 7.52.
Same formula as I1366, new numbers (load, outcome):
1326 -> 7.059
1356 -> 6.944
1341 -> 5.166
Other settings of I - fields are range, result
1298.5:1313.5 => 8.068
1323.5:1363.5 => 7.454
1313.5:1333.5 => 8.209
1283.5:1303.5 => 7.711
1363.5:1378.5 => 7.062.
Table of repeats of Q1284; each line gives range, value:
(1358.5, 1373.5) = 7.12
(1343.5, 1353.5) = 6.38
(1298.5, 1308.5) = 7.89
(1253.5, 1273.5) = 7.42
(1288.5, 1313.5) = 7.6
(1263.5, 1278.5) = 7.45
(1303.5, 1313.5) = 7.91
